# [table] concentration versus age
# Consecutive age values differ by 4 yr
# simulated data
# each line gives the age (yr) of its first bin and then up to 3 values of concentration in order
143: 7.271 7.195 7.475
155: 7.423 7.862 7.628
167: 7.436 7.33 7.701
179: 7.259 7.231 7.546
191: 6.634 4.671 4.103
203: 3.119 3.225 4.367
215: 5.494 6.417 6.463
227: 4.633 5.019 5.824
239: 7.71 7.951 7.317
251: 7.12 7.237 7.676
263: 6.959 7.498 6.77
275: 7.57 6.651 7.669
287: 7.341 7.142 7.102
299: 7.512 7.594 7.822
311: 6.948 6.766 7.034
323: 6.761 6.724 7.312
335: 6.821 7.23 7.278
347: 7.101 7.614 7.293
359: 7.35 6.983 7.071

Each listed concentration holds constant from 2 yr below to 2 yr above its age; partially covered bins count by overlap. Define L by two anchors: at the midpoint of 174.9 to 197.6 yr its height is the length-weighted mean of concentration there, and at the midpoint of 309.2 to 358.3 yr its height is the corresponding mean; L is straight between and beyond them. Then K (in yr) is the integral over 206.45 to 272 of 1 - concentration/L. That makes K 4.3 yr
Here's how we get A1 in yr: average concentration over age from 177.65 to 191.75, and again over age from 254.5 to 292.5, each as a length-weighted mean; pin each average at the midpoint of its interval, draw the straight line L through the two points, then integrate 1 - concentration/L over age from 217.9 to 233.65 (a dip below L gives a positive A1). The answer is 3.6 yr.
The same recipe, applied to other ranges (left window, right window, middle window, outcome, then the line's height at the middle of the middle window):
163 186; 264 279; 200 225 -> 8.5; 7.32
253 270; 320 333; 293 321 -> -0.8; 7.05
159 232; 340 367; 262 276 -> -1.3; 6.57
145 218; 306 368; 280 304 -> -1.6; 6.89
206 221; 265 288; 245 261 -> -2.3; 6.4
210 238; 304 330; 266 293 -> -3.2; 6.45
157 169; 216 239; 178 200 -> 2.1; 6.92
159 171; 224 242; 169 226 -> 8.5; 6.79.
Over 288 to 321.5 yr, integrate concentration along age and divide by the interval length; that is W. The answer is 7.24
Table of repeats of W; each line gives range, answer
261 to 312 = 7.28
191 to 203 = 4.55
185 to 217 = 4.89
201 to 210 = 3.3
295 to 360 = 7.19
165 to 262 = 6.24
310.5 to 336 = 6.91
